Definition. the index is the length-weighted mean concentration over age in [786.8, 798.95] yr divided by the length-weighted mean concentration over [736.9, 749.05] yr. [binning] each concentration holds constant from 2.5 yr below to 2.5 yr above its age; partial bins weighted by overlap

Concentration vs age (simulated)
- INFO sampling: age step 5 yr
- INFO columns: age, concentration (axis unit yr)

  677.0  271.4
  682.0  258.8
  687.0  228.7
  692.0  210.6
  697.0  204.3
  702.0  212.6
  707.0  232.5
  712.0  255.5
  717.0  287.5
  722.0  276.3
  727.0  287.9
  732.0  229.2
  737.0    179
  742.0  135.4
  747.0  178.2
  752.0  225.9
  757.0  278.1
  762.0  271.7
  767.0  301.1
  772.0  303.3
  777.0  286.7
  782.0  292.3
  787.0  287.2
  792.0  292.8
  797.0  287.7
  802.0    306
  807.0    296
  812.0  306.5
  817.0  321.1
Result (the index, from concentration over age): 1.80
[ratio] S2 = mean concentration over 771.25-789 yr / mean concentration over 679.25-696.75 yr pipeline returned 1.27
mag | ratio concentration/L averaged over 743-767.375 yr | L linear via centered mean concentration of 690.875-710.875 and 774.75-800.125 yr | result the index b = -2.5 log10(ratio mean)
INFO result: 0.11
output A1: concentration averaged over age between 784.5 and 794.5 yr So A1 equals 290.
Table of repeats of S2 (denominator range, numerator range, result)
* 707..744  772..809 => 1.24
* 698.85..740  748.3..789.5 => 1.14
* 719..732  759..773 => 1.07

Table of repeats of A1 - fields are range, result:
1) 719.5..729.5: 282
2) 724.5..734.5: 259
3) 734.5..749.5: 164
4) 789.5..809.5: 296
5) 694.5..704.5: 208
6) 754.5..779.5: 288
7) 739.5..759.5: 204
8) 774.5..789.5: 289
